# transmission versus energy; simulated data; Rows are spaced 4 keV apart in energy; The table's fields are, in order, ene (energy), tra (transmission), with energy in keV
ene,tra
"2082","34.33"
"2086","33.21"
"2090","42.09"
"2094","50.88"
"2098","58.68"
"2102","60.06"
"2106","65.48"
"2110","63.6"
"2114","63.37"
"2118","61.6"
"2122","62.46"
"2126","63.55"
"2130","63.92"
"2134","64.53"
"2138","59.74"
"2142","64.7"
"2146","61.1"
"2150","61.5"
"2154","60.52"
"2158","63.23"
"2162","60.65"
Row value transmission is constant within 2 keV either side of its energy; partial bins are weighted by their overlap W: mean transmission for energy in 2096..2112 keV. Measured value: 62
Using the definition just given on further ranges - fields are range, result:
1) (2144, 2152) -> 61.3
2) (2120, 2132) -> 63.3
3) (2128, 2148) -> 62.8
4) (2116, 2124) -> 62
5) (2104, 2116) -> 64.2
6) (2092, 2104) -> 56.5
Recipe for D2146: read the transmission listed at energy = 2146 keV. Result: 61.1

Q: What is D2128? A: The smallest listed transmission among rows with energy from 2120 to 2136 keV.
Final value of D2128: 62.46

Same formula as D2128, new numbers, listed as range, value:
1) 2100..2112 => 60.06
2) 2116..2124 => 61.6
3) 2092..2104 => 50.88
